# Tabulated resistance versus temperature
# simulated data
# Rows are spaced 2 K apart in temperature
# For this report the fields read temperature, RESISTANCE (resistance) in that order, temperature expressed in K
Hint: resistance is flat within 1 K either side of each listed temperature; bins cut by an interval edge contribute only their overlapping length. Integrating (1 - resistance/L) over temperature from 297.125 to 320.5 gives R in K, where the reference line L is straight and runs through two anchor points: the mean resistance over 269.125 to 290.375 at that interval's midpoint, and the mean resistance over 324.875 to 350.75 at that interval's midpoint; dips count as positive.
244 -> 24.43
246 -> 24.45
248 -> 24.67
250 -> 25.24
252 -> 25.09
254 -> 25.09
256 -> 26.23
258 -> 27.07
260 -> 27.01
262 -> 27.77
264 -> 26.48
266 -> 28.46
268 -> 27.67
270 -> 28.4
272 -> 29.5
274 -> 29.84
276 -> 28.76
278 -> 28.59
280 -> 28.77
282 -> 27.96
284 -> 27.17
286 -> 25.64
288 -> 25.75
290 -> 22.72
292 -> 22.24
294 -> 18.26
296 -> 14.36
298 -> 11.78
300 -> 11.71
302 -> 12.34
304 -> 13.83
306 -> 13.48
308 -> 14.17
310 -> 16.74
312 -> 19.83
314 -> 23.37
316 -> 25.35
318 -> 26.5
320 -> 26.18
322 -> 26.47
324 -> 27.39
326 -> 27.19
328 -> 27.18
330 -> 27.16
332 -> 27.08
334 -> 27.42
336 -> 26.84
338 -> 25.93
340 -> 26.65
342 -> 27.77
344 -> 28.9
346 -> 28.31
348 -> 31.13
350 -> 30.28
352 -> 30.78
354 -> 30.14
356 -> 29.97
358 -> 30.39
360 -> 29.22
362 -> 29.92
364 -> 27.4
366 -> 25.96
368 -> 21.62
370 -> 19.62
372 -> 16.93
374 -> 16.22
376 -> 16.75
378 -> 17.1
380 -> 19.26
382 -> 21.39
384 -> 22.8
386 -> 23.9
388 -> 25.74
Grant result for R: 8.4 K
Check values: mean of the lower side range 27.7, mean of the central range 17.8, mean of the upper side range 27.8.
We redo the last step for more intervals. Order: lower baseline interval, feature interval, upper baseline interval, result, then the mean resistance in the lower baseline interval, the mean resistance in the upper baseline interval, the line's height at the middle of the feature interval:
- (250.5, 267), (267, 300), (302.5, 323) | -0.7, 26.6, 20.4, 23.8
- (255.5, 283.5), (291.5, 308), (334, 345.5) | 7.9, 28.1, 27.3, 27.7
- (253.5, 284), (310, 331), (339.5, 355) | 2.6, 27.9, 29.3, 28.8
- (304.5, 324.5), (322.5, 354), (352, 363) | -2.2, 21.6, 30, 26.2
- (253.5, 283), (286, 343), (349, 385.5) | 8.7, 27.9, 24.2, 26.2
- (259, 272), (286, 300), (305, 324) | 3.1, 27.8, 21.7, 24.3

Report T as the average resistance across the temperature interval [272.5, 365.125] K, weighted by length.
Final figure 24.8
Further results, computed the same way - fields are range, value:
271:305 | 22.3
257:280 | 28.2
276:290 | 27.1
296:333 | 20.8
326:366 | 28.5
